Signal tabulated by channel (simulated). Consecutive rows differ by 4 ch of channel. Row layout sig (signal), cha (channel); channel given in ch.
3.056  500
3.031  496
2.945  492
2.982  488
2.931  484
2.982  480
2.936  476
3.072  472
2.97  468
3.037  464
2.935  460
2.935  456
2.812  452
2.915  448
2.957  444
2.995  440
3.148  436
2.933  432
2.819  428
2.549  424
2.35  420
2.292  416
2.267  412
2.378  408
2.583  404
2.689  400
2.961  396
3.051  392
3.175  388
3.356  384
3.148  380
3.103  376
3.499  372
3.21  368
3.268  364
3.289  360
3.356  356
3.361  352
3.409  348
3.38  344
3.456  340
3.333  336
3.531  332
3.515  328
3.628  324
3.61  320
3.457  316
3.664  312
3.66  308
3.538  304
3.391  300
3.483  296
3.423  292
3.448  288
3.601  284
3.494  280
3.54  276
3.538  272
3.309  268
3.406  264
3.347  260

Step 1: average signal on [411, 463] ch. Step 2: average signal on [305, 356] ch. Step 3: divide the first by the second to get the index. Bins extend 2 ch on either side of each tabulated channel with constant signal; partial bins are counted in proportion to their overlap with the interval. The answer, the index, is 0.8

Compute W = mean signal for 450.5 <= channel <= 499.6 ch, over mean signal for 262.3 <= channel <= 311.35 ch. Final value 0.9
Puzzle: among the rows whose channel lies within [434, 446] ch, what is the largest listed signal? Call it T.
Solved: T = 3.148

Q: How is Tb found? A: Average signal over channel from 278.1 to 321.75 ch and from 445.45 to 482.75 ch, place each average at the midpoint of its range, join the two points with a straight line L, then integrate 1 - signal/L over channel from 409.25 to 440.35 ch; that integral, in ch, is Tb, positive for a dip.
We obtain 4.5 ch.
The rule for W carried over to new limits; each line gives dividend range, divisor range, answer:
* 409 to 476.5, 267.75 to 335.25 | 0.80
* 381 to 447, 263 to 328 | 0.79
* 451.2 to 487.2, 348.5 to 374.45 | 0.89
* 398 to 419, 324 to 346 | 0.70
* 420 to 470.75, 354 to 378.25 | 0.88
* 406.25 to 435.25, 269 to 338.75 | 0.72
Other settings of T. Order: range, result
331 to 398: 3.531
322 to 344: 3.628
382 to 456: 3.356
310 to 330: 3.664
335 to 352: 3.456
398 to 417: 2.689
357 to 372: 3.499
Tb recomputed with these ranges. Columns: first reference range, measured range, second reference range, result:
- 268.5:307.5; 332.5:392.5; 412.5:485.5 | -2.0 ch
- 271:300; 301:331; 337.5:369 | -1.3 ch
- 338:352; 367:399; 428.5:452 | 0.6 ch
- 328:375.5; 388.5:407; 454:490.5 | 2.3 ch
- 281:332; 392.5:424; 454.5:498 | 6.6 ch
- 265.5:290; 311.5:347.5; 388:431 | -4.0 ch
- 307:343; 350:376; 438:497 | 0.5 ch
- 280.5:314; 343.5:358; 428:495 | -0.1 ch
